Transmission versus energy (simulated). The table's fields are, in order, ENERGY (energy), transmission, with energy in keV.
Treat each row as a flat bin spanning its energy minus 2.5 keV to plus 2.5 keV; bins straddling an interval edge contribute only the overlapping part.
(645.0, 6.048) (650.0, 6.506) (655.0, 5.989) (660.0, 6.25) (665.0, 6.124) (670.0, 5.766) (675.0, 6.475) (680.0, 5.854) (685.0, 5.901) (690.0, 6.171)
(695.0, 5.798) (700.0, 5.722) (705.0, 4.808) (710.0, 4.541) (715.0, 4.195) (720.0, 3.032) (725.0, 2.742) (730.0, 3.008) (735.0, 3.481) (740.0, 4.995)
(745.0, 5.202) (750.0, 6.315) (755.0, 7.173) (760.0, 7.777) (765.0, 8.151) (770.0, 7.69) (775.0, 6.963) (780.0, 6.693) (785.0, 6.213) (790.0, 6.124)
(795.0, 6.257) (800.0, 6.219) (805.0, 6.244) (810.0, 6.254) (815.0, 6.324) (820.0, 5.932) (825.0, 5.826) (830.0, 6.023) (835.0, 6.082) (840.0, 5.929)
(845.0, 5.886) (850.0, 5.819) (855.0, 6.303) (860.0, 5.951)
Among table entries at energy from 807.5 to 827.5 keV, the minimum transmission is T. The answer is 5.826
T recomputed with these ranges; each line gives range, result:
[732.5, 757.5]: 3.481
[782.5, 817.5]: 6.124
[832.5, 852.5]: 5.819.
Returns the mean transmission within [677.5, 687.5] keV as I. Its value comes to 5.88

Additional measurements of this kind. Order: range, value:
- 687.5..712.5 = 5.41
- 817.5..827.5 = 5.88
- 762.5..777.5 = 7.6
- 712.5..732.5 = 3.24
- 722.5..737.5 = 3.08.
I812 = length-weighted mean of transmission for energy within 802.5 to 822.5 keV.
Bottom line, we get 6.19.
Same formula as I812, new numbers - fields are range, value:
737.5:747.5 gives 5.1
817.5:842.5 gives 5.96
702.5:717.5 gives 4.51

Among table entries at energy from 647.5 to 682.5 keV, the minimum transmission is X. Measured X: 5.766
